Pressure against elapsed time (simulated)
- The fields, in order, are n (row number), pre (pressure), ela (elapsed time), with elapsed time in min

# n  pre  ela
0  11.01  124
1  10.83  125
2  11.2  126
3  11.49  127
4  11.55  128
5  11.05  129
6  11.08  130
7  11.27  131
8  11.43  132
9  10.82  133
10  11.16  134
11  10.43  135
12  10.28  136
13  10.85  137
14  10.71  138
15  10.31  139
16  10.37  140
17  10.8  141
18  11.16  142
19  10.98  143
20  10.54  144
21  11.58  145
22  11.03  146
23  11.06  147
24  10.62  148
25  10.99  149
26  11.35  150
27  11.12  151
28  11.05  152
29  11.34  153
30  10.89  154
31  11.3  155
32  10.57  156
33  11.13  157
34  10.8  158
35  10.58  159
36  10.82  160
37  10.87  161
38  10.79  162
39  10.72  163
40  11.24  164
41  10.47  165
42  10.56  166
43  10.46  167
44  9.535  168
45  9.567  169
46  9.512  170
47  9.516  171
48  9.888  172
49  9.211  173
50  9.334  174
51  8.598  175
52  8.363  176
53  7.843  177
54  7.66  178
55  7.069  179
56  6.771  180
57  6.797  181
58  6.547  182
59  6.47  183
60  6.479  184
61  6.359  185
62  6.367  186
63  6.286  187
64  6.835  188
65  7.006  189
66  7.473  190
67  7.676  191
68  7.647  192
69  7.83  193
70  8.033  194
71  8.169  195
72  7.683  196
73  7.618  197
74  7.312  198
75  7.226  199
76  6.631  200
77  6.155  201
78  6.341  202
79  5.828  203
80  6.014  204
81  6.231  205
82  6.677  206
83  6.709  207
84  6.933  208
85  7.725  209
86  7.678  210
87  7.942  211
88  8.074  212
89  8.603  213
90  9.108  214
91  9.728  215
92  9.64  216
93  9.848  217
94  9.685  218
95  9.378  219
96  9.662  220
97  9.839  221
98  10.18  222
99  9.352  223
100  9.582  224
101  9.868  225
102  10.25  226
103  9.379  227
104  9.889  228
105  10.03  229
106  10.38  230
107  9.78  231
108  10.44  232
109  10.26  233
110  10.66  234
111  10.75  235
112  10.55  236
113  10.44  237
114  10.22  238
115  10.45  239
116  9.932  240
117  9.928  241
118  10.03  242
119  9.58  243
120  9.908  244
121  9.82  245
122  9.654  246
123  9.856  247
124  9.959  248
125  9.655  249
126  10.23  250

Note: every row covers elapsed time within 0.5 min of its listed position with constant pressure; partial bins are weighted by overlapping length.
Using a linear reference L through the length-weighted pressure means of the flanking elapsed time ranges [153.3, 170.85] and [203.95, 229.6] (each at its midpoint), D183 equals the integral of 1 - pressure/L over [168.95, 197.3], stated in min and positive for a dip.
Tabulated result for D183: 6.3 min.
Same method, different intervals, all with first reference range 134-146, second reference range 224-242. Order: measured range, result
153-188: 4.89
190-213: 6.97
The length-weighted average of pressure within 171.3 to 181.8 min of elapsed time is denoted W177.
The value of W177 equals 8.13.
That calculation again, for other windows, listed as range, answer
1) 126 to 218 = 9.16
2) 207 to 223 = 8.88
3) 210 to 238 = 9.72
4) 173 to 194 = 7.33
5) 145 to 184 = 9.78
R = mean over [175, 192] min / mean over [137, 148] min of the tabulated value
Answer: 0.7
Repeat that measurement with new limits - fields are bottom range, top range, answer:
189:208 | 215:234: 1.40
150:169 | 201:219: 0.72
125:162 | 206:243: 0.87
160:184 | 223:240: 1.13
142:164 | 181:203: 0.64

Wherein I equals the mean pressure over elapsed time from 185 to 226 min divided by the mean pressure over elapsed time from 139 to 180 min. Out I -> 0.8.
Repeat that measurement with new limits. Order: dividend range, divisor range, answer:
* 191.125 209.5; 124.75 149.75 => 0.64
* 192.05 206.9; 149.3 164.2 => 0.64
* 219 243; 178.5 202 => 1.43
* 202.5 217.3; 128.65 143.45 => 0.72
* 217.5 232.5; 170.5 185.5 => 1.26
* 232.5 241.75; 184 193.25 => 1.48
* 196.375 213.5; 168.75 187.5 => 0.90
